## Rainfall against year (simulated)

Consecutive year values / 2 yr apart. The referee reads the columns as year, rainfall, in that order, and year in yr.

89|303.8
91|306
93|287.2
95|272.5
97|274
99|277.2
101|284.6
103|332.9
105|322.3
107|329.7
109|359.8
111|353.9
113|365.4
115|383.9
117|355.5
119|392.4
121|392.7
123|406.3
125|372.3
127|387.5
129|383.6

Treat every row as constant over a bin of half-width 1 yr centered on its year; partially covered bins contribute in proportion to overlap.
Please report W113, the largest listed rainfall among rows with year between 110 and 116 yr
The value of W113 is 383.9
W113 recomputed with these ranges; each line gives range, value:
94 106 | 332.9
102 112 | 359.8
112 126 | 406.3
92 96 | 287.2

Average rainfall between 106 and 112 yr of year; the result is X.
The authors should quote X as 348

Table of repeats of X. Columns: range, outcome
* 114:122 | 381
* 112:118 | 368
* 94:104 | 288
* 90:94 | 297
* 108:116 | 366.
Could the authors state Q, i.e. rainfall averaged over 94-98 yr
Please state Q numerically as 273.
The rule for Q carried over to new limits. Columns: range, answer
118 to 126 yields 391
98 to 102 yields 281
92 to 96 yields 280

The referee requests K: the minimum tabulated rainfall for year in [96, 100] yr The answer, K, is 274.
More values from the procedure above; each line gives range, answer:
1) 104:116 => 322.3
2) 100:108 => 284.6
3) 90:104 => 272.5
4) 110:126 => 353.9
